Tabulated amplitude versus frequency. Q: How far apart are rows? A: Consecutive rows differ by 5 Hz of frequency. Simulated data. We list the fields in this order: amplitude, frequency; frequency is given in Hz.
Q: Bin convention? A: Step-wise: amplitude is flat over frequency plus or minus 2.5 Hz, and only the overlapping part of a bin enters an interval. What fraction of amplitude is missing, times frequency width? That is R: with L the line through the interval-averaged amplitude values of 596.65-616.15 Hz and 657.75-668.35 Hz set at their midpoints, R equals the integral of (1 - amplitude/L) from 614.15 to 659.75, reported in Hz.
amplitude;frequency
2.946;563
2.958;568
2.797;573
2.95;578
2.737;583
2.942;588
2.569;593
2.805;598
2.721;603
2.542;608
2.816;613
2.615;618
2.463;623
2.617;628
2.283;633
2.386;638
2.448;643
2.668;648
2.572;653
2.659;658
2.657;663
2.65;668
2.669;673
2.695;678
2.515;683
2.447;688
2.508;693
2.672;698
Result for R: 2.6 Hz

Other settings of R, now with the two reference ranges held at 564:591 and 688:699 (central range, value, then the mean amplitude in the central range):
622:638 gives 1.66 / 2.44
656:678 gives -0.35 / 2.66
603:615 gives 0.45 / 2.68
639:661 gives 0.78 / 2.57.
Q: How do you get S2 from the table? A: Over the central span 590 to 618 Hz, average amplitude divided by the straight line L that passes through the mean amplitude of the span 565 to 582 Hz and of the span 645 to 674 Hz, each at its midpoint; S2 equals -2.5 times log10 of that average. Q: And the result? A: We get 0.04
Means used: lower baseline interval 2.89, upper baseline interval 2.64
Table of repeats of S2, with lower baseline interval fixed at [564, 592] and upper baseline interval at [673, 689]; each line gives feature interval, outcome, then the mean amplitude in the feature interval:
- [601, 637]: 0.07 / 2.57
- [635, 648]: 0.10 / 2.46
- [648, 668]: 0.00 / 2.64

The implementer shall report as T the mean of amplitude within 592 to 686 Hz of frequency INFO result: 2.6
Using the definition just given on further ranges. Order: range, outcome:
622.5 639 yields 2.44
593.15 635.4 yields 2.61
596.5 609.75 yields 2.69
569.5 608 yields 2.78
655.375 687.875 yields 2.63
